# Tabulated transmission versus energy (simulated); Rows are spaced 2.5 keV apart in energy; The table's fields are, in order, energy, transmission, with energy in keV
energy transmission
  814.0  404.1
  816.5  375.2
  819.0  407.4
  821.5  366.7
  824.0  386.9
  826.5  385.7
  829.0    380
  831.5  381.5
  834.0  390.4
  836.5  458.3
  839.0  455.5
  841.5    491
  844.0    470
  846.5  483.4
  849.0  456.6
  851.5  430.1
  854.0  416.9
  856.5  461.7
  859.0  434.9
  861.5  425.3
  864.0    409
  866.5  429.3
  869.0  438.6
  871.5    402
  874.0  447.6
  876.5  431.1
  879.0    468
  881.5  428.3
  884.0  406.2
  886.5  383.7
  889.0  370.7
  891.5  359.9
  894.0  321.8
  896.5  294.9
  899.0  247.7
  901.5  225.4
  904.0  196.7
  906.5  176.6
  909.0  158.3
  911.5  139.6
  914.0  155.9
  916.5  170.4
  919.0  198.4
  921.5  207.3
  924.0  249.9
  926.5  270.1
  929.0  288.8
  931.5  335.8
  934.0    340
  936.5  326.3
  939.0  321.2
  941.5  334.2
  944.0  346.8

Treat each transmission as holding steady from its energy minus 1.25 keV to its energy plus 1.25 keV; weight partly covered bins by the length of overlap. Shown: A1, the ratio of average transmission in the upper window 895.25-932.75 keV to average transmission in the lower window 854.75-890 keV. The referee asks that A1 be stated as 0.52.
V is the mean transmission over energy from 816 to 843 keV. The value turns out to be 409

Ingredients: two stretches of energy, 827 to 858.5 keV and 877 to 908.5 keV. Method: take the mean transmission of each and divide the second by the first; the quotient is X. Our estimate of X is 0.7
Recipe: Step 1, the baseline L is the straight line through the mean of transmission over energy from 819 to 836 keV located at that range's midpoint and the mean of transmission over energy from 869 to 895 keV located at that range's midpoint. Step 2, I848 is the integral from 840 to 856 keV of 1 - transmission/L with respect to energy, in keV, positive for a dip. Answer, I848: -2.62 keV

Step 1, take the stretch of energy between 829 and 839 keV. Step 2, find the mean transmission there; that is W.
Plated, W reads 412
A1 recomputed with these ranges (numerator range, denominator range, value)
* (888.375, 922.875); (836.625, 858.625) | 0.50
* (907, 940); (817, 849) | 0.57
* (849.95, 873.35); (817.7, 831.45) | 1.11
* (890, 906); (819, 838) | 0.69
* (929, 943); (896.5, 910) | 1.56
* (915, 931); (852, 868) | 0.55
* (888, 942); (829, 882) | 0.59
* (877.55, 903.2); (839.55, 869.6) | 0.78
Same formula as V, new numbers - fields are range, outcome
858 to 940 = 317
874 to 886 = 432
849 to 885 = 432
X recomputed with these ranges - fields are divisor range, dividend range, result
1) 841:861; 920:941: 0.65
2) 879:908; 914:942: 0.85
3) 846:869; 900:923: 0.42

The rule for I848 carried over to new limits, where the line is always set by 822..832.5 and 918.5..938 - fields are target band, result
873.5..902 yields -3.90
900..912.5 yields 5.02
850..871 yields -4.89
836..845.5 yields -2.61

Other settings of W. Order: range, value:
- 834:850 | 463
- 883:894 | 373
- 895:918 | 198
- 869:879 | 434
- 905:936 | 227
